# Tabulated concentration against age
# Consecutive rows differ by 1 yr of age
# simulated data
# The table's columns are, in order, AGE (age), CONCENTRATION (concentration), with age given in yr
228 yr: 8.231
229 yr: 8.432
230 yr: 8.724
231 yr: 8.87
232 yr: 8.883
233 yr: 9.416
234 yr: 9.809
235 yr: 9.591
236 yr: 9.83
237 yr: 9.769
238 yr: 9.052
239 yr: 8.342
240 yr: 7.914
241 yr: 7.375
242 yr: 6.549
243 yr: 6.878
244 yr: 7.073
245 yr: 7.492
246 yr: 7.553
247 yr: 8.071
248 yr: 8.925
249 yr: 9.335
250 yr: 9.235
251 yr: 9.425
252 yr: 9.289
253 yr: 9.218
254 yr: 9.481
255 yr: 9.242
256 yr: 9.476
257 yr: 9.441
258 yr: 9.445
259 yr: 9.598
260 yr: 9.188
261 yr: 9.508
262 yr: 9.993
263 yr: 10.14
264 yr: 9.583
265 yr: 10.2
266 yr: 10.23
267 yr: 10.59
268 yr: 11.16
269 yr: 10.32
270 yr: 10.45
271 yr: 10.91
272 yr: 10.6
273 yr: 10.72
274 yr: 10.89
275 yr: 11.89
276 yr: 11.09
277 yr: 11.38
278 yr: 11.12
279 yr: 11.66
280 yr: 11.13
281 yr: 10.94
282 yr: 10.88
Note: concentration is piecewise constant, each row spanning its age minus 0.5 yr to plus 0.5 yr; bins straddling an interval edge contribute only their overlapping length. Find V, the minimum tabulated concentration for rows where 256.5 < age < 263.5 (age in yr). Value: 9.188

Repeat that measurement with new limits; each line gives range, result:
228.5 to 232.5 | 8.432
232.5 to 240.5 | 7.914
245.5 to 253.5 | 7.553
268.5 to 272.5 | 10.32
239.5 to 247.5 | 6.549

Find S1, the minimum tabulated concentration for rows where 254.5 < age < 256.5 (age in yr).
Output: 9.242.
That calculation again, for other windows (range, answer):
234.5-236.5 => 9.591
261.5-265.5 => 9.583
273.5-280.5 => 10.89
